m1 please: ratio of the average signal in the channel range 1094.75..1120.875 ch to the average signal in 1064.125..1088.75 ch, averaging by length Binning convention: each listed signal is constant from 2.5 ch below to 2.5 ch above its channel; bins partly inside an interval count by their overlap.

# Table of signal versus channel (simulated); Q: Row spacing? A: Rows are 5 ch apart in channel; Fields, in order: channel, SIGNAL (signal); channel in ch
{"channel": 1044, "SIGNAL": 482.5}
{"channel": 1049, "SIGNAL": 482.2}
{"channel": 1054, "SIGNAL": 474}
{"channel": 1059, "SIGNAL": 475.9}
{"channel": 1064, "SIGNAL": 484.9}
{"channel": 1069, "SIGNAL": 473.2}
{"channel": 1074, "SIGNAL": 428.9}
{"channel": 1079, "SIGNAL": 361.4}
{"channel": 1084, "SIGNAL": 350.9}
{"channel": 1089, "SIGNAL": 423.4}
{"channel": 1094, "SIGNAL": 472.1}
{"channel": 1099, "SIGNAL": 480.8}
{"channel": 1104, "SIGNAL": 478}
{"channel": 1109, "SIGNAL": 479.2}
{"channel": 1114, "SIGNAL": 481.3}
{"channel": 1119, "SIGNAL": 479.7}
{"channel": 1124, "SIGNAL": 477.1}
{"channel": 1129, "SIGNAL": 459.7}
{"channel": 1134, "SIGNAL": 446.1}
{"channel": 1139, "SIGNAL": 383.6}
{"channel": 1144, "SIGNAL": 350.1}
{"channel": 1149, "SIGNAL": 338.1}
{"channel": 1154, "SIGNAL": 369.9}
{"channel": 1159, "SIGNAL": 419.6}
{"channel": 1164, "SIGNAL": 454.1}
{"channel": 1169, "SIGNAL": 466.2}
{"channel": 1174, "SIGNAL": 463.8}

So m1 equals 1.2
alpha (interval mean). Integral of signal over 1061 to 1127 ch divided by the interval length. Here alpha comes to 452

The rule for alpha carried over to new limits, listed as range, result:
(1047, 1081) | 455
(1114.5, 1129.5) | 475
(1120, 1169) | 416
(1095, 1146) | 453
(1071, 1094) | 402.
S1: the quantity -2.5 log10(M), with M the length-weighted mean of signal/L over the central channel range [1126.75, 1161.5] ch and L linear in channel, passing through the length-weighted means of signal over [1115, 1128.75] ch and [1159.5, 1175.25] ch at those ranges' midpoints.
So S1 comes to 0.18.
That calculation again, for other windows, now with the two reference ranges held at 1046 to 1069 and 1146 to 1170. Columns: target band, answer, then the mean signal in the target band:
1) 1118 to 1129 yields -0.11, 474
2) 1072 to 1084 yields 0.20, 385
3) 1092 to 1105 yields -0.07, 477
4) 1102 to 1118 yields -0.09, 480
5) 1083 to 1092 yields 0.15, 398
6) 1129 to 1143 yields 0.01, 416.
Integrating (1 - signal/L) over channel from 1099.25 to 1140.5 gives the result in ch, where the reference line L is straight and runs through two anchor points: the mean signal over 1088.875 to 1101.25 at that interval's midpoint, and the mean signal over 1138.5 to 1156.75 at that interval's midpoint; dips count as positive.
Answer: -4.9 ch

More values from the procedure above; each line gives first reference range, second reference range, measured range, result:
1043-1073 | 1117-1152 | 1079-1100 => 1.5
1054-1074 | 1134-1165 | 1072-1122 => -0.8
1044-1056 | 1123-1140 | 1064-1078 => 0.7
